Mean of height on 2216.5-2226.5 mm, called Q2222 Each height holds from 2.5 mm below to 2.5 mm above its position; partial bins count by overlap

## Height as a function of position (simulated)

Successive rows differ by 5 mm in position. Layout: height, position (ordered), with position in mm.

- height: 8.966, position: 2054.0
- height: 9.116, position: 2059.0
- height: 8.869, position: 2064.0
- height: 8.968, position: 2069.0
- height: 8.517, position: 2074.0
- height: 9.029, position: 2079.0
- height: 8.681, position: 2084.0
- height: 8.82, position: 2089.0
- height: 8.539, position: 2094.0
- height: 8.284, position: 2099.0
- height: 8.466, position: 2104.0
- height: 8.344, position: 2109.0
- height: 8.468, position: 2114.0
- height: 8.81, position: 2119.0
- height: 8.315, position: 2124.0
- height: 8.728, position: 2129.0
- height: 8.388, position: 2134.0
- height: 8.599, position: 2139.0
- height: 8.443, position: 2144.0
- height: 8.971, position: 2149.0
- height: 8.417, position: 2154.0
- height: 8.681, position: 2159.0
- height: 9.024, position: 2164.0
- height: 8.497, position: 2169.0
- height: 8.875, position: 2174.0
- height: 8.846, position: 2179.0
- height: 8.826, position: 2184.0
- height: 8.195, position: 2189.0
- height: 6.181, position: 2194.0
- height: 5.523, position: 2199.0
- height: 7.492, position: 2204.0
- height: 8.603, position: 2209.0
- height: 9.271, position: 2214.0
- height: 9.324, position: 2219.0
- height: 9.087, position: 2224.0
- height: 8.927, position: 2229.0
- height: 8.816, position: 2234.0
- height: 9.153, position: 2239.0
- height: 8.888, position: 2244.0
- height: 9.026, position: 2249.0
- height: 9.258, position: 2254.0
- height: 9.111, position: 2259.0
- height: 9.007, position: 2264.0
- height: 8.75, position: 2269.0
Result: 9.21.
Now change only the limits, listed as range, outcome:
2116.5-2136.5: 8.56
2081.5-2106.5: 8.56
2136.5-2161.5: 8.62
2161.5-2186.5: 8.81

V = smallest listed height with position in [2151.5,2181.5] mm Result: 8.417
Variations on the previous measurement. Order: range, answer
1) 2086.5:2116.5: 8.284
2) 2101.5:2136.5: 8.315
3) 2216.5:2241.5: 8.816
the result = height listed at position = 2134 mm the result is 8.388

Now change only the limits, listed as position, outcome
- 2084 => 8.681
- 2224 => 9.087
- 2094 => 8.539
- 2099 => 8.284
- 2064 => 8.869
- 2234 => 8.816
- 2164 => 9.024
